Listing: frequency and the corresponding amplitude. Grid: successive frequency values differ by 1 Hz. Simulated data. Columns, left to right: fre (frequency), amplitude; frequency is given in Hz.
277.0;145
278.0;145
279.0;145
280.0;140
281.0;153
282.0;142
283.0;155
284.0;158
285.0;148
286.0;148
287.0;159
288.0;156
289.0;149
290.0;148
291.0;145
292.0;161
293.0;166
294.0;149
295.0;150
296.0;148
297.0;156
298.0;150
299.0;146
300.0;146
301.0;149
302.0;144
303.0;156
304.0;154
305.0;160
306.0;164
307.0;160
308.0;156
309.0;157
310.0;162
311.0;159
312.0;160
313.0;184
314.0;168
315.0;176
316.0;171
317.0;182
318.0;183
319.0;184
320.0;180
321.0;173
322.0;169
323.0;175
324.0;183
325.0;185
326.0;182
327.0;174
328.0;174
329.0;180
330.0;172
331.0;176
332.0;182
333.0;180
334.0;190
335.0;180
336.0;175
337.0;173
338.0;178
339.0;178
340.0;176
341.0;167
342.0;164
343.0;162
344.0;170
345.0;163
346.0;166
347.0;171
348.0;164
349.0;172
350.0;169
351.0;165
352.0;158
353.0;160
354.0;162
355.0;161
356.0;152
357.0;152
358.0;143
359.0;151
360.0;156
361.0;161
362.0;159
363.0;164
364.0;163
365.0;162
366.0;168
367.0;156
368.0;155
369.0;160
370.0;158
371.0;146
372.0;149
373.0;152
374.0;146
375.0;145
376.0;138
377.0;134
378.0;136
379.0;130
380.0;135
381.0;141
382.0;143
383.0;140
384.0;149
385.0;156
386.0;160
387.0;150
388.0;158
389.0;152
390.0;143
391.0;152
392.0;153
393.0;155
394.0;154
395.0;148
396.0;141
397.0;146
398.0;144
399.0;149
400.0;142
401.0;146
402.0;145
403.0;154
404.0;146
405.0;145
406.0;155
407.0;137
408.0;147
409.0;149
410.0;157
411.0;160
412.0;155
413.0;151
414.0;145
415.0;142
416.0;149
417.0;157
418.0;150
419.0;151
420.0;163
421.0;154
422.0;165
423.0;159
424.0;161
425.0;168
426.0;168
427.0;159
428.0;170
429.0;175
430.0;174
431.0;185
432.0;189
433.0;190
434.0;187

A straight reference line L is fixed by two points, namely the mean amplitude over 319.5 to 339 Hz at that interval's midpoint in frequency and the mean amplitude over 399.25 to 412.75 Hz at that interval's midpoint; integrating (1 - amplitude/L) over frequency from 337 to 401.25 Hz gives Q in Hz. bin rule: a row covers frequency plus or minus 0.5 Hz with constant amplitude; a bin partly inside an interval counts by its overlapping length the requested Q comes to 3.22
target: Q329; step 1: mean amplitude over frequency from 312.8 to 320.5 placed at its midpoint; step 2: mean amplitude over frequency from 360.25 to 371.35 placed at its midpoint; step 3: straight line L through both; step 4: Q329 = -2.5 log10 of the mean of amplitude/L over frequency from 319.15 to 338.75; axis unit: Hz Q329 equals -0.03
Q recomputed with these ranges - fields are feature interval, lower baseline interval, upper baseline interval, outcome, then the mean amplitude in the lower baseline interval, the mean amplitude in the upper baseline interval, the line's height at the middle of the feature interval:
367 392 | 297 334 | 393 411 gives 1.0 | 168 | 148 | 153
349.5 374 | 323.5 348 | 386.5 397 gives 0.9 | 175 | 150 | 163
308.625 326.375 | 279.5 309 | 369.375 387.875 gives -2.8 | 152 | 145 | 150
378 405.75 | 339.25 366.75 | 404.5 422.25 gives 1.5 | 162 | 152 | 155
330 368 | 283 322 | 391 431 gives -2.1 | 160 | 154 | 157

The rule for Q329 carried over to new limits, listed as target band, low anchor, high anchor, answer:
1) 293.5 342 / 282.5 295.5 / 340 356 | -0.06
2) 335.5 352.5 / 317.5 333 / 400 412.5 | 0.02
